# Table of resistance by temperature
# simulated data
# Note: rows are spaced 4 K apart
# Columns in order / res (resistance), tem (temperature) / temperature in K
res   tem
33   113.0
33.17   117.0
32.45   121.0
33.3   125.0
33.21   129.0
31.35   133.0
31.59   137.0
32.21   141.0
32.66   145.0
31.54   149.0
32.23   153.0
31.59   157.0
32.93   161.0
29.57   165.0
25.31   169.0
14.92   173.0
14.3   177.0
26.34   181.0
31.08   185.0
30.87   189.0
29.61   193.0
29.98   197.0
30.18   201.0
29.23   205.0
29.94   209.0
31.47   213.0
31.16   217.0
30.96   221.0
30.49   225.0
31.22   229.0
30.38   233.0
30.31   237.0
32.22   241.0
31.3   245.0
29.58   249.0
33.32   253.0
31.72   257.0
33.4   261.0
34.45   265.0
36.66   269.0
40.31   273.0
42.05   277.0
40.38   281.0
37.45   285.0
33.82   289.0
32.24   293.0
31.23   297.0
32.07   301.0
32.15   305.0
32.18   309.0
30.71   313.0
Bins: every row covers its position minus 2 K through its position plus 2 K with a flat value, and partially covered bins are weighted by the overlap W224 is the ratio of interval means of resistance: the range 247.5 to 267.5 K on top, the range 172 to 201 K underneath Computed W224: 1.3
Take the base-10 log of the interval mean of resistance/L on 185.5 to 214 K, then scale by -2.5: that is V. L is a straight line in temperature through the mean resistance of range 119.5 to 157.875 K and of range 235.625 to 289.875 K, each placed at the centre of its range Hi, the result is 0.11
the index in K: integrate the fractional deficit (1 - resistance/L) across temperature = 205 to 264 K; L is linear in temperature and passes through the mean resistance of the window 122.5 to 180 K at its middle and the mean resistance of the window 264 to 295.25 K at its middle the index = 5.31 K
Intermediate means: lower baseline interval 29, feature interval 31.2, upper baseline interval 37.2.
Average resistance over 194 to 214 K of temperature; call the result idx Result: 30.1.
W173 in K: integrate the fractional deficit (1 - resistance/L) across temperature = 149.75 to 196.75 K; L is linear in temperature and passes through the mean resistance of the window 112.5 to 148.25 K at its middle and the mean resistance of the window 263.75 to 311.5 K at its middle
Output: 8.3 K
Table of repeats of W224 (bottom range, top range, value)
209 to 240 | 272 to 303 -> 1.17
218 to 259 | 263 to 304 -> 1.15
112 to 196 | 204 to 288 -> 1.12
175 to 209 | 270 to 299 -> 1.32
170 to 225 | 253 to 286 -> 1.33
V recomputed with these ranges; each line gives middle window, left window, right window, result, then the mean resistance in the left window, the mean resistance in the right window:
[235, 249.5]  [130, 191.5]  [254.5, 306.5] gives 0.07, 28.6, 35.2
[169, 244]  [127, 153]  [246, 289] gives 0.19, 32.1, 35.7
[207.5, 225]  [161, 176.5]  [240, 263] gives -0.09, 23.6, 31.9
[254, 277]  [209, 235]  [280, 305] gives -0.09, 30.9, 34.1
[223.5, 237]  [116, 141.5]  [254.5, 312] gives 0.12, 32.5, 34.9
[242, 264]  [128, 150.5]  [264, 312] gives 0.08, 32.1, 35.3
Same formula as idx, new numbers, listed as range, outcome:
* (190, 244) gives 30.6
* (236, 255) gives 31.4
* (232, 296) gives 34.4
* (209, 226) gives 30.9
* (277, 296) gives 36.4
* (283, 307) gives 33.2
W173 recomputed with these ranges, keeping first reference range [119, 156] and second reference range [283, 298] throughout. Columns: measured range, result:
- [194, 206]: 1.1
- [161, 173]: 2.3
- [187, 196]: 0.7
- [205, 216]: 0.8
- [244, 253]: 0.7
